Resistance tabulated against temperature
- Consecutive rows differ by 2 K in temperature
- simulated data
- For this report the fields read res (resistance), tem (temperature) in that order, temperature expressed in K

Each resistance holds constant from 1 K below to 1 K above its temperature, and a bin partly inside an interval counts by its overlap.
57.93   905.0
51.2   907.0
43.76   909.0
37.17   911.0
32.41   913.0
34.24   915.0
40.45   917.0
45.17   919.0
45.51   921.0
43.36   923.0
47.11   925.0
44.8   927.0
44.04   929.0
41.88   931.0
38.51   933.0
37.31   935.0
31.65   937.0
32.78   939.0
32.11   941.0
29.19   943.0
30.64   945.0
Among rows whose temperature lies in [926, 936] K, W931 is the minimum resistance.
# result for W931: 37.31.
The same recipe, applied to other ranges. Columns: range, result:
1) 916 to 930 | 40.45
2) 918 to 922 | 45.17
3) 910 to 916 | 32.41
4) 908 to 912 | 37.17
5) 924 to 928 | 44.8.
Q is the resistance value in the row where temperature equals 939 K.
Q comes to 32.78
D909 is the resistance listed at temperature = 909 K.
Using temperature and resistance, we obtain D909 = 43.76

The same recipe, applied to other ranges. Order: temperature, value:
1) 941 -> 32.11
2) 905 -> 57.93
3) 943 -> 29.19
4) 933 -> 38.51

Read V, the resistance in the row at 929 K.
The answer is 44.04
